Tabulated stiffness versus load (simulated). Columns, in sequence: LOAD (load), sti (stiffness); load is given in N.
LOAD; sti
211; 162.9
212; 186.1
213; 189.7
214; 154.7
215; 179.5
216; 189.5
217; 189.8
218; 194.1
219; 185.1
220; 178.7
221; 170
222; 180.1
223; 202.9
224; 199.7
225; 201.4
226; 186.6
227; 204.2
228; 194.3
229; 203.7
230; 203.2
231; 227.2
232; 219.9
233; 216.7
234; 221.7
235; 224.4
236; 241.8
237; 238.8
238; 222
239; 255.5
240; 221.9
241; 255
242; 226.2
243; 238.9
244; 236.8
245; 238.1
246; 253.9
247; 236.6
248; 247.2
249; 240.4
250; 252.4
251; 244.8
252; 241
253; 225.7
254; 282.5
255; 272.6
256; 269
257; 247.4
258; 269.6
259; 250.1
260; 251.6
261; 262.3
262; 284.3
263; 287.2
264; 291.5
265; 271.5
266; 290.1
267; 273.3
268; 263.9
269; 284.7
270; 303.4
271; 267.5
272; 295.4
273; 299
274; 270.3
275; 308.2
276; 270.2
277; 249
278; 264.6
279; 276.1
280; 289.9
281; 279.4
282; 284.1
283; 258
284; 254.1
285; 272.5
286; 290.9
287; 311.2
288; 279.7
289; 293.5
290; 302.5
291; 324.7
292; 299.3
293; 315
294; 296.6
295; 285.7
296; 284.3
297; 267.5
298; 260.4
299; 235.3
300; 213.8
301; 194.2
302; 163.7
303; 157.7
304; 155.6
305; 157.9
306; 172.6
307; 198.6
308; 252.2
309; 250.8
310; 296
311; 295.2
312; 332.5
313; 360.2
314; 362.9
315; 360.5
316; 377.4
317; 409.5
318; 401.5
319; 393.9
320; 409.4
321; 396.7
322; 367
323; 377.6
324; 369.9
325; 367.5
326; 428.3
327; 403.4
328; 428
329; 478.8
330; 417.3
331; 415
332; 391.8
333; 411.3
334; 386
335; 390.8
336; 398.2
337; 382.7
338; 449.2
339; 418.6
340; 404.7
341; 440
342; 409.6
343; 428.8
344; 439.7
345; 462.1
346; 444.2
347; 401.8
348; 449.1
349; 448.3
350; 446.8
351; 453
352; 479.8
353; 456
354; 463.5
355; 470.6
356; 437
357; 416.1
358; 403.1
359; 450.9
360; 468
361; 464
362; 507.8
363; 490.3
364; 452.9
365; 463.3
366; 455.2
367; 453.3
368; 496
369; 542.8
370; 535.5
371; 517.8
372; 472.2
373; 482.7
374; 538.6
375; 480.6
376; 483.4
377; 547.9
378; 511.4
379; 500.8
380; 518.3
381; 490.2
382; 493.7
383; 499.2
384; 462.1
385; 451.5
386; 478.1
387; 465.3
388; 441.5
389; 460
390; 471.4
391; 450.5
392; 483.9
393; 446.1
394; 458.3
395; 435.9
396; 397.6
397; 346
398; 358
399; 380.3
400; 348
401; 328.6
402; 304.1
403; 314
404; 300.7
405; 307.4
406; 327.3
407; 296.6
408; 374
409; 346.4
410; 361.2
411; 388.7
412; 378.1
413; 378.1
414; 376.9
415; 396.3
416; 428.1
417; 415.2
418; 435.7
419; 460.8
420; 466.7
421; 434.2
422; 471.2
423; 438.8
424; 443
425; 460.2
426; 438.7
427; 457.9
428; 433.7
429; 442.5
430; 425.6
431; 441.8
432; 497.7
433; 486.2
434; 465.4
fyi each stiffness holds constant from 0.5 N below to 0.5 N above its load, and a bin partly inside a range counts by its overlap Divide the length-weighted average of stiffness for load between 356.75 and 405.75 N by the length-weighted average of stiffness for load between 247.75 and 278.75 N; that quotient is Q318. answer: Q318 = 1.7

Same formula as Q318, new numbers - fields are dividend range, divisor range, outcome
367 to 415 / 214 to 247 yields 2.03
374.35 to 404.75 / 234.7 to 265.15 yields 1.74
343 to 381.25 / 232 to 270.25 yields 1.87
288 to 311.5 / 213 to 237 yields 1.24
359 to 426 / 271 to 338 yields 1.39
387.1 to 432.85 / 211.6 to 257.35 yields 1.85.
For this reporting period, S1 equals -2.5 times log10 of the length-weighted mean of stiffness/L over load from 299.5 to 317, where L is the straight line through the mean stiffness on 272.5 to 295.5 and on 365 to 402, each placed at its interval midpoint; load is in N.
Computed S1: 0.27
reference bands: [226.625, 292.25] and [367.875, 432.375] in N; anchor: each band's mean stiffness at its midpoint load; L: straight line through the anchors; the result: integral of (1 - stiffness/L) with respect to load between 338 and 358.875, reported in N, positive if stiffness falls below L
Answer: -3.9 N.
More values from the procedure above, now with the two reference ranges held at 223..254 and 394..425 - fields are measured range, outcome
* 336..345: -2.9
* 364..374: -4.2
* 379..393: -4.3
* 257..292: -2.6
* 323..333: -3.2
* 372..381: -3.8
